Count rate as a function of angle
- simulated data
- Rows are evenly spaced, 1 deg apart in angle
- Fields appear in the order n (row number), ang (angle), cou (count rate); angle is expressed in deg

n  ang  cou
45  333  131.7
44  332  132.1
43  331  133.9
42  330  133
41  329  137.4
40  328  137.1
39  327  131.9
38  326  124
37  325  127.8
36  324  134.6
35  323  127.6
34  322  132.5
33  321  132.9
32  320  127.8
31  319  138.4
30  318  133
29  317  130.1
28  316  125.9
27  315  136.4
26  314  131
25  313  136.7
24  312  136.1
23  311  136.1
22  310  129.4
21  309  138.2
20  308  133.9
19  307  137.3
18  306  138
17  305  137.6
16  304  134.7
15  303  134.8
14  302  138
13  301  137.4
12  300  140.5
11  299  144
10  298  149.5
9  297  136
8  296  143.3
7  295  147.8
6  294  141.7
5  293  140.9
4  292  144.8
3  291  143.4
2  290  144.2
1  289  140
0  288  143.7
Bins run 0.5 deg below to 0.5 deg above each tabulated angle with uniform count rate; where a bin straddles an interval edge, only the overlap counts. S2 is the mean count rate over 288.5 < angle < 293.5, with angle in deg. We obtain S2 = 143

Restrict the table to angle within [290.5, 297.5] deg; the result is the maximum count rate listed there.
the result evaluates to 147.8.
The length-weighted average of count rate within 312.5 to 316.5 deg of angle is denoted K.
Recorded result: 132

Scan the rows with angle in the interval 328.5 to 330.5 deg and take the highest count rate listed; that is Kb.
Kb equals 137.4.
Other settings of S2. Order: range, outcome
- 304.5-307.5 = 138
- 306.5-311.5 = 135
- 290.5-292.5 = 144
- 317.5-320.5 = 133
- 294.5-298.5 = 144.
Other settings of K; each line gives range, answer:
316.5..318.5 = 132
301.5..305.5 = 136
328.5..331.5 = 135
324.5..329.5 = 132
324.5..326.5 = 126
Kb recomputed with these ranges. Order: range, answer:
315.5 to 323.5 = 138.4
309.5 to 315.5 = 136.7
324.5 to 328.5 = 137.1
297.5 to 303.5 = 149.5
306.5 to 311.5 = 138.2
